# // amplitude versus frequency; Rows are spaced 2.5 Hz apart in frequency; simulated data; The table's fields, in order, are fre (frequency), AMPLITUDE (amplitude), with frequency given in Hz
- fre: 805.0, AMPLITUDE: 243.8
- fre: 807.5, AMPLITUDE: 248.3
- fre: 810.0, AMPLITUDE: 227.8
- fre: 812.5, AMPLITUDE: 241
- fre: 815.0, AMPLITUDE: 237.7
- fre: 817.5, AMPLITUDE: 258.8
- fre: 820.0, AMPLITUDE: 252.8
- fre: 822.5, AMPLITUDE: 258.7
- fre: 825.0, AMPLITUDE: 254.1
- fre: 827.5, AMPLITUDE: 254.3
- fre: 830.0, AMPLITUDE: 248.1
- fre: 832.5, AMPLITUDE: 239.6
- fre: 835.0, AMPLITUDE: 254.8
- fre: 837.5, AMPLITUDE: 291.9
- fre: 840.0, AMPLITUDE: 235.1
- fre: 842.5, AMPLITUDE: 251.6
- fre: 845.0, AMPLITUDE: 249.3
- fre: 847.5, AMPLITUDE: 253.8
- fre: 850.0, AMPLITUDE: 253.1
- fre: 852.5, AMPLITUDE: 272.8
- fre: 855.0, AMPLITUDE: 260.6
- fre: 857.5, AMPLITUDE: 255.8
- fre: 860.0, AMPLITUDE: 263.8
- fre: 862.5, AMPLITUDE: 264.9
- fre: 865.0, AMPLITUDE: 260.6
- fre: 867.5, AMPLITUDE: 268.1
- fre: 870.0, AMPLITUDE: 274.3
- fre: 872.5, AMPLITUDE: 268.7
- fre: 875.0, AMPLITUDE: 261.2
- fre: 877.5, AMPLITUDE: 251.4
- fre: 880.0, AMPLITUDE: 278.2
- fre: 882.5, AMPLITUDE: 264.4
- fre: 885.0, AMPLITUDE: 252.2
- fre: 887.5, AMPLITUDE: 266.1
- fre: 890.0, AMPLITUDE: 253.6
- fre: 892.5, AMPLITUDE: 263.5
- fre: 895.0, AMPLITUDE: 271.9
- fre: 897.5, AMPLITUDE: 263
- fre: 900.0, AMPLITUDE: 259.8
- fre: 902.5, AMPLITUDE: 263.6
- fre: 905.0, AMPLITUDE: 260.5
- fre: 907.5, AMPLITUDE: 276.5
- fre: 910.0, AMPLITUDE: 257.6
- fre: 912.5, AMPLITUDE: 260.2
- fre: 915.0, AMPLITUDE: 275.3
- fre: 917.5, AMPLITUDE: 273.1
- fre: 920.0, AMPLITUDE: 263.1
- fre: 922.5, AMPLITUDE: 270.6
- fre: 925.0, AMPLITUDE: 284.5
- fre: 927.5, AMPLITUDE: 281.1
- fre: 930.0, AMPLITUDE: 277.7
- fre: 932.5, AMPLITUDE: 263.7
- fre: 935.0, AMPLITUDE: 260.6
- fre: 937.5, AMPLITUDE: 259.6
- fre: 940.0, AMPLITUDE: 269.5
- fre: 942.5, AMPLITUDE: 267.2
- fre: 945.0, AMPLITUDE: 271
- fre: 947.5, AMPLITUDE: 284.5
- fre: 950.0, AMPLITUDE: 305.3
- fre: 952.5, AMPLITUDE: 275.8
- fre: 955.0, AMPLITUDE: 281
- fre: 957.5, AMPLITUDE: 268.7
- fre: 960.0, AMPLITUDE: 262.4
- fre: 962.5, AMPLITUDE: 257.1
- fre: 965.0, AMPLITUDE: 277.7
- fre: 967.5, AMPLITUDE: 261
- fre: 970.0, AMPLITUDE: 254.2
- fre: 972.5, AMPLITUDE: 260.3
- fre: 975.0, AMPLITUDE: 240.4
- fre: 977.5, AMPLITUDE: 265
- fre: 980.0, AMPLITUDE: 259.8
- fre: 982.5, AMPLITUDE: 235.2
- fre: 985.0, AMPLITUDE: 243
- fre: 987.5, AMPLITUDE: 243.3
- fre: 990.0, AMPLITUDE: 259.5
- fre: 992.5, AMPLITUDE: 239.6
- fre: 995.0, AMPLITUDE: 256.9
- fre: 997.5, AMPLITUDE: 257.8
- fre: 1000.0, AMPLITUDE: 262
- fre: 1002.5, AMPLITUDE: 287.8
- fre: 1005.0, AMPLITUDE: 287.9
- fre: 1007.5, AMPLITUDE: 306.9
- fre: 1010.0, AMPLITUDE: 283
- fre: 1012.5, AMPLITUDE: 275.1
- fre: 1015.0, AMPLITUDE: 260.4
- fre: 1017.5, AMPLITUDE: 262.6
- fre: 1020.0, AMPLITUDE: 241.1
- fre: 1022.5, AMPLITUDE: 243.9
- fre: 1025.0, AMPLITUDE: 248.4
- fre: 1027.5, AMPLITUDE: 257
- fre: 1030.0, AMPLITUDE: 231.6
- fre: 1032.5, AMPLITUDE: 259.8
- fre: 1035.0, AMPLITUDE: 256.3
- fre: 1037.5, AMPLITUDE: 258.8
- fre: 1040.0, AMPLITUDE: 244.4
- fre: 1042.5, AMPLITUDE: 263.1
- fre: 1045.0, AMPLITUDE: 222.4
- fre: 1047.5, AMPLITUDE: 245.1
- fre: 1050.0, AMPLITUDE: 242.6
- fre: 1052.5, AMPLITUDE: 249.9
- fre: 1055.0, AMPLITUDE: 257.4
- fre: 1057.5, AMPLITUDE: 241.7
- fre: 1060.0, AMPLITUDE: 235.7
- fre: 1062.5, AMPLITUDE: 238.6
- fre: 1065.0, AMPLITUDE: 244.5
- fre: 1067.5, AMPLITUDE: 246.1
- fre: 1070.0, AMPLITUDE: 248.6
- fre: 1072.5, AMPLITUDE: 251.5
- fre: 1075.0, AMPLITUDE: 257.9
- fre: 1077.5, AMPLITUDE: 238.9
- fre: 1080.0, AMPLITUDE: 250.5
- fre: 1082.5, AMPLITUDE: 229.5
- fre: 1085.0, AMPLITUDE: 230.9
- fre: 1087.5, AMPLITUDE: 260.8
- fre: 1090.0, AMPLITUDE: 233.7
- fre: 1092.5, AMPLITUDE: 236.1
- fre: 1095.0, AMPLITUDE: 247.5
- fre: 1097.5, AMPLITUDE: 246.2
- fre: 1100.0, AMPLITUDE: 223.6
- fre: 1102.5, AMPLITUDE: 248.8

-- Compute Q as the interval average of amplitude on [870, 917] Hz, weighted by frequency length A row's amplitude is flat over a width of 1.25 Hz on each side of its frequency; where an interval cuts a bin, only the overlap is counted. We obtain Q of 264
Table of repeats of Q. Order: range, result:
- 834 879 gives 261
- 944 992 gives 263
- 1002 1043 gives 262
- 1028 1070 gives 246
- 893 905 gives 264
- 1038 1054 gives 245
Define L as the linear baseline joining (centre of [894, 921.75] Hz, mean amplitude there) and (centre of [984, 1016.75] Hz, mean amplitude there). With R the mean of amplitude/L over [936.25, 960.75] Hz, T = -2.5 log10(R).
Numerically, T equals -0.03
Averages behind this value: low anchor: 266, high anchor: 267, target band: 275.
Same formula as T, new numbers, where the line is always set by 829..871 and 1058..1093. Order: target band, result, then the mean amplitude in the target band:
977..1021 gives -0.061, 263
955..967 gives -0.069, 268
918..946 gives -0.070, 270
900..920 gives -0.048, 266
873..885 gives -0.026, 263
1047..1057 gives -0.016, 248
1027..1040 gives -0.024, 252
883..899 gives -0.025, 262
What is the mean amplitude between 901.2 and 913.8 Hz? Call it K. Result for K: 264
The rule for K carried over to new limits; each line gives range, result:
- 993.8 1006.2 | 270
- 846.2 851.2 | 253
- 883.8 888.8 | 259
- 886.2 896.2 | 264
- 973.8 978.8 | 253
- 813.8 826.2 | 252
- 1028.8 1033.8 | 246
